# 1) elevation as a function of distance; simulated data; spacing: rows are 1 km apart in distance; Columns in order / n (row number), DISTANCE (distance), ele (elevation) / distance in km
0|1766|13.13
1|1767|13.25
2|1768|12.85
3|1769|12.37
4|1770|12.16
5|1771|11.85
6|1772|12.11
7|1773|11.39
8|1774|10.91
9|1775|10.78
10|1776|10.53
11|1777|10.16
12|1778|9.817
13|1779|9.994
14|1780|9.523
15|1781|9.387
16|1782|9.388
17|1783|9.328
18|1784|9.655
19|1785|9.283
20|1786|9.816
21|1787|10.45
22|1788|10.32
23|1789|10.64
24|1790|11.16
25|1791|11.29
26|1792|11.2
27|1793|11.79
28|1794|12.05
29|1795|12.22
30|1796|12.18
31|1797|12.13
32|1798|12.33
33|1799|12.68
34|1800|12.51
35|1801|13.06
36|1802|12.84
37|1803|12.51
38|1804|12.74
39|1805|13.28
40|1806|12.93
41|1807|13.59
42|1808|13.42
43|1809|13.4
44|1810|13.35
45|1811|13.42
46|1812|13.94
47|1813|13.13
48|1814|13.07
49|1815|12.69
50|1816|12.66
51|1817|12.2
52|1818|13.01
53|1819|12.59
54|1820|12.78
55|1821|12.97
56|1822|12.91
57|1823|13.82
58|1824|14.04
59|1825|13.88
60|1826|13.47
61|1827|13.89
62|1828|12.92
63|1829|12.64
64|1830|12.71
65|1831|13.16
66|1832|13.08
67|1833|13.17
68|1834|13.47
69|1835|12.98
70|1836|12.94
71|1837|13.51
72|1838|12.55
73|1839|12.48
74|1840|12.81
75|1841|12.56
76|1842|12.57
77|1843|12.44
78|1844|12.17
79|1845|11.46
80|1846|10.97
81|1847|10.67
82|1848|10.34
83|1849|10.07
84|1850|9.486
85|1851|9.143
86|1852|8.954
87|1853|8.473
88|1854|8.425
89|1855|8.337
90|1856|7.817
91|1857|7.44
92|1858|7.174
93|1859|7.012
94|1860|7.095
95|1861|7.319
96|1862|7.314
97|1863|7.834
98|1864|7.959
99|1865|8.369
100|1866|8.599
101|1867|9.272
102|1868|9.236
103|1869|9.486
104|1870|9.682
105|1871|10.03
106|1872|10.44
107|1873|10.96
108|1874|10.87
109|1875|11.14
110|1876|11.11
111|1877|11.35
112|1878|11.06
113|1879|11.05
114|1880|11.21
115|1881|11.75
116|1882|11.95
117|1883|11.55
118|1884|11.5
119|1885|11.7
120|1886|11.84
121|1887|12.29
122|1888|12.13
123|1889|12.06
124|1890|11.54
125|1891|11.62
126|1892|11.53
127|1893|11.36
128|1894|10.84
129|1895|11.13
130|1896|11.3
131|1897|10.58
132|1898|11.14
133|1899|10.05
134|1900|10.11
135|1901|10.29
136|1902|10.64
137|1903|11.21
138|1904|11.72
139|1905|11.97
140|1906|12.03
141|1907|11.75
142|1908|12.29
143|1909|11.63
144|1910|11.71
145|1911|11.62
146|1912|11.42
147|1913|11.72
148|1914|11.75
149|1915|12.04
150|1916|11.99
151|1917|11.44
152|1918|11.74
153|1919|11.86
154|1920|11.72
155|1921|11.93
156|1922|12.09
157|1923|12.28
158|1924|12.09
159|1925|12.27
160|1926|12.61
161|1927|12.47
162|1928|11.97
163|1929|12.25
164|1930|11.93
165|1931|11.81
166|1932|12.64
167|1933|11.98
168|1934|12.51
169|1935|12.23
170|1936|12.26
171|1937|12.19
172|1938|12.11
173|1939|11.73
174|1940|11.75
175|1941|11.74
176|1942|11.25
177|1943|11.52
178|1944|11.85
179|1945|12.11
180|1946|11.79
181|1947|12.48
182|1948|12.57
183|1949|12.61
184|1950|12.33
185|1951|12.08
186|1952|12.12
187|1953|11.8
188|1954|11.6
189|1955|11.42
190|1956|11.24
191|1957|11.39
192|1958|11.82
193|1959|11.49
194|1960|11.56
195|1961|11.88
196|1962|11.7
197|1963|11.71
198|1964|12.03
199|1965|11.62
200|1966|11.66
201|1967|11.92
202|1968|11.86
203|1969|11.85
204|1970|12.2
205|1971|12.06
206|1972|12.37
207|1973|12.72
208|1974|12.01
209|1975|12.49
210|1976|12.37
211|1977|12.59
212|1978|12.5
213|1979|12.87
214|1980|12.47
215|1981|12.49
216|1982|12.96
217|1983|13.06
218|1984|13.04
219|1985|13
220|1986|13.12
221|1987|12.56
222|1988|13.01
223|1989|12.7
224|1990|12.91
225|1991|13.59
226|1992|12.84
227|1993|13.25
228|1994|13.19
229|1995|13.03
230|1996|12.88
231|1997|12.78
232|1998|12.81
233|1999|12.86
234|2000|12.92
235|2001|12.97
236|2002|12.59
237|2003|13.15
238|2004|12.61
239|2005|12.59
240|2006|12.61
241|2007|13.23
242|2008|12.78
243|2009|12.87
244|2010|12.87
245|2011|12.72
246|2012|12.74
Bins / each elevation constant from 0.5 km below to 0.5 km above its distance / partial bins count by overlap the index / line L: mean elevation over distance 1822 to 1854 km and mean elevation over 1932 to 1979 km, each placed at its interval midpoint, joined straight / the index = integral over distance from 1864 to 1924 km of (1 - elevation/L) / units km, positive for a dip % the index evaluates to 4.4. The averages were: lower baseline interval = 12.1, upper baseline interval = 12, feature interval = 11.2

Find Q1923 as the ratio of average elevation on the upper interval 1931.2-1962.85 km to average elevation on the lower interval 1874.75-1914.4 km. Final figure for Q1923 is 1.04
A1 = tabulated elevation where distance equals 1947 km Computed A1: 12.48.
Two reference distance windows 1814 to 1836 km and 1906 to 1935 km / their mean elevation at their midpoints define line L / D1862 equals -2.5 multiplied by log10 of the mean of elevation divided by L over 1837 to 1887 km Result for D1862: 0.24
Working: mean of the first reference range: 13.1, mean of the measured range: 10.2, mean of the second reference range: 12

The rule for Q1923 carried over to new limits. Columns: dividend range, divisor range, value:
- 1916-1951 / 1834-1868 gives 1.21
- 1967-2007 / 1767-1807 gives 1.12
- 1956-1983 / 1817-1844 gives 0.93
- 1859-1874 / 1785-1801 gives 0.77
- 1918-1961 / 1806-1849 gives 0.93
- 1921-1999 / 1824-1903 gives 1.13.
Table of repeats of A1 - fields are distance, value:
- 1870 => 9.682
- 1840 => 12.81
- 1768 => 12.85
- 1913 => 11.72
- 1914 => 11.75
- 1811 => 13.42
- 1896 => 11.3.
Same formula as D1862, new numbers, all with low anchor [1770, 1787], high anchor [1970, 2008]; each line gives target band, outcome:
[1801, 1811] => -0.23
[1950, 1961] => 0.06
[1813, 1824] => -0.20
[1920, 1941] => 0.00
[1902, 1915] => 0.01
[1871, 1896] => 0.01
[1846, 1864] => 0.30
